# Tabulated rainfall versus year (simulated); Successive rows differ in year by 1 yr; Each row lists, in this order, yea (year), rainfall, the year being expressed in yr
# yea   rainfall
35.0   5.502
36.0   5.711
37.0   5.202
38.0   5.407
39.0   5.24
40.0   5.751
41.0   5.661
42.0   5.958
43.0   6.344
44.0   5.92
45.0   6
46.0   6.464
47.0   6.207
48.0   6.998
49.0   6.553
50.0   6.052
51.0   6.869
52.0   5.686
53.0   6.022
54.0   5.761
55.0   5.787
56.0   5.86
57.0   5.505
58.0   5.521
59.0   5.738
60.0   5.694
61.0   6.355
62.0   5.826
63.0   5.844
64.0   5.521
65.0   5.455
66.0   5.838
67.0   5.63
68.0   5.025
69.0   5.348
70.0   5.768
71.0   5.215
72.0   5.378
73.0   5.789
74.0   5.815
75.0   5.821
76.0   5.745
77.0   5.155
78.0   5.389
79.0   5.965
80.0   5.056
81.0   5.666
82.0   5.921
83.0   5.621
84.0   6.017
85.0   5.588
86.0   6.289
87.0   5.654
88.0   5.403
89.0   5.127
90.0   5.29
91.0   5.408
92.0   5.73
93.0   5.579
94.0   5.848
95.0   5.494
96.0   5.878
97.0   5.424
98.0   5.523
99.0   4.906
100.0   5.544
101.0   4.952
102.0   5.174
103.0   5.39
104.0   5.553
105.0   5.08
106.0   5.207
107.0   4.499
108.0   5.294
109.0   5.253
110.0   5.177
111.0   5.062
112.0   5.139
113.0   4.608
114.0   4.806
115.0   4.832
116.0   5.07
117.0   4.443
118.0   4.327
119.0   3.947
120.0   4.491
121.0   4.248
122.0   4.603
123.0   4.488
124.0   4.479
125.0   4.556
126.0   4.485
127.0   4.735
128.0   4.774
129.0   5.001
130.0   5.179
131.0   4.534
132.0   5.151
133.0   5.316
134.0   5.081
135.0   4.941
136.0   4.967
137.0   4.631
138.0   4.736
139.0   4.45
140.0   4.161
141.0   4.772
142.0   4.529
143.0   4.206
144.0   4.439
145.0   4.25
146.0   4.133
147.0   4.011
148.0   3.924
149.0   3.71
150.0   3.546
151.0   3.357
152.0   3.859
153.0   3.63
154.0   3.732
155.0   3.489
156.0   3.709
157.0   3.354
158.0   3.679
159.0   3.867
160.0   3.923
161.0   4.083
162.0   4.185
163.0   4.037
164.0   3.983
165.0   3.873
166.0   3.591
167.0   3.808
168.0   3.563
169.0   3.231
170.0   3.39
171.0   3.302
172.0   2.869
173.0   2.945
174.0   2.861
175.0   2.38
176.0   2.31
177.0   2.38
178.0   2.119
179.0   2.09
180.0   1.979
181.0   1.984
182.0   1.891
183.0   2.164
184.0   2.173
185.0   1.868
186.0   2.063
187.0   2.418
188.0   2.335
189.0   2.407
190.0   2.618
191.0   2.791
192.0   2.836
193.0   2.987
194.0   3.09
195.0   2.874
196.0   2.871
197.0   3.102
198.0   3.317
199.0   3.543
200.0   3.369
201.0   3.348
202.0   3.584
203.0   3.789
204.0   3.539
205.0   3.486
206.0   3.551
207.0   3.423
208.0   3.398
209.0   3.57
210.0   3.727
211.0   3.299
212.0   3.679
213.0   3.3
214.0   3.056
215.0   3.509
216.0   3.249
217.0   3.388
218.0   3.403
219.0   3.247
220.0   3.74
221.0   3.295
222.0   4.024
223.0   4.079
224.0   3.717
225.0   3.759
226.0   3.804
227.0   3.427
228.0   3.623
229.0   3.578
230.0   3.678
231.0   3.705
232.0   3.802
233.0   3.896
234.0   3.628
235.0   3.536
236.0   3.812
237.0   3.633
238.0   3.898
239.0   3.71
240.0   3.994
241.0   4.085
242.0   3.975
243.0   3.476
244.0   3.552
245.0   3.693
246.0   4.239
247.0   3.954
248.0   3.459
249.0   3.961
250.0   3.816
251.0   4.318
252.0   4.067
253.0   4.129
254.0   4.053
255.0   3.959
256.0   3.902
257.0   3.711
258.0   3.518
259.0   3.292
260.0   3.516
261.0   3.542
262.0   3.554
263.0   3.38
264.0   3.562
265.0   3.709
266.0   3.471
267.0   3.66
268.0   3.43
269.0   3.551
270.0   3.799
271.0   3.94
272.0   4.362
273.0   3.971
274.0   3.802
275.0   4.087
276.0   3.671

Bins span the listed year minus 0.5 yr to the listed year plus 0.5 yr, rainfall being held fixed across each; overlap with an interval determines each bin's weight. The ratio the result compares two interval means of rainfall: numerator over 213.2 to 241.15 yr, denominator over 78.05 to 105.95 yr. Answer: 0.66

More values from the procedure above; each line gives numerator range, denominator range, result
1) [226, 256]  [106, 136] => 0.80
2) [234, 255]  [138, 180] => 1.07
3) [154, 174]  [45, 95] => 0.63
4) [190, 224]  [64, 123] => 0.64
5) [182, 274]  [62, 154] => 0.69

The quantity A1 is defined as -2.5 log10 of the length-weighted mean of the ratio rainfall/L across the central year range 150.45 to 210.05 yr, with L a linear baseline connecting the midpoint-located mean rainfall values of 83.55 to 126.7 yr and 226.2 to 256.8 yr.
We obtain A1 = 0.37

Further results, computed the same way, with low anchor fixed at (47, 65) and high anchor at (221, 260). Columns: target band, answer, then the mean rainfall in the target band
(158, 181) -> 0.40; 3.2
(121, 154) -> 0.13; 4.44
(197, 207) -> 0.22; 3.48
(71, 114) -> 0.02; 5.43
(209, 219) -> 0.20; 3.4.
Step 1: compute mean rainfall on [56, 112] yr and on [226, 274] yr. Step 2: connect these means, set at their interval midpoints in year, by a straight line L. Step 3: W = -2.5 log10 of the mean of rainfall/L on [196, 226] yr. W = 0.19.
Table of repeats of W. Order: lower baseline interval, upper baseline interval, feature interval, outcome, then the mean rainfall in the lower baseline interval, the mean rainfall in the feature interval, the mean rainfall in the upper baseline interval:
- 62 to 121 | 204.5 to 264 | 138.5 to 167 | 0.17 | 5.34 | 3.94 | 3.67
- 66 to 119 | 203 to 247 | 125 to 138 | -0.01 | 5.35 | 4.88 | 3.64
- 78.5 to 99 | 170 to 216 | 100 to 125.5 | 0.03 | 5.61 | 4.84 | 2.9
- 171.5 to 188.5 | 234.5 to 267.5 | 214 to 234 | -0.13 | 2.28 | 3.61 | 3.76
